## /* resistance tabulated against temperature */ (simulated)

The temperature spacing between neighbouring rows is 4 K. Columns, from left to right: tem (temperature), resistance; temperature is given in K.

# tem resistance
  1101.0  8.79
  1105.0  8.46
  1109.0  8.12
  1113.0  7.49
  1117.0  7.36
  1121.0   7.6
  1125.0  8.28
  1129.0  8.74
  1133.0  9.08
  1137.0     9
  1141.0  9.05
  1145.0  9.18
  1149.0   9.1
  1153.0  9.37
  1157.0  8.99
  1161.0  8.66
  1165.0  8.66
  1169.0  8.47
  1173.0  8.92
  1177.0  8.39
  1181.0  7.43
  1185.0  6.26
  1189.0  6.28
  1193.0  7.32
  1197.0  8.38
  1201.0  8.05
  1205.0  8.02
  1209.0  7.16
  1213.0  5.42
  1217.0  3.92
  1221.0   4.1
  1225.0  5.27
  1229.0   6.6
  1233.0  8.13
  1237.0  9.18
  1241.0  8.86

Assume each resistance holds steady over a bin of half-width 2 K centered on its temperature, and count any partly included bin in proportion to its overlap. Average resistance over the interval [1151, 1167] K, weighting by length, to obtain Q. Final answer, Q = 8.92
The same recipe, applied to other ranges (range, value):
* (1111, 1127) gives 7.68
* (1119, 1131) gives 8.21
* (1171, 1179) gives 8.66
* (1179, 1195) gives 6.82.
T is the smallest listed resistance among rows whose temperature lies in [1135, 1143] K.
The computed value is 9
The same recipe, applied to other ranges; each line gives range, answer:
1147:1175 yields 8.47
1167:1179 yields 8.39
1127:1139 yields 8.74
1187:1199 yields 6.28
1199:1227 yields 3.92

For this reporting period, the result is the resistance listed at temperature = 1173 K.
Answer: 8.92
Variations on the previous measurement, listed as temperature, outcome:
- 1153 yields 9.37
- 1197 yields 8.38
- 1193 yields 7.32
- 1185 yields 6.26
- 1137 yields 9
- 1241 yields 8.86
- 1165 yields 8.66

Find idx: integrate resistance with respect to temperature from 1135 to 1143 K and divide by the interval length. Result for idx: 9.03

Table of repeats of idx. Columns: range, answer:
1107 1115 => 7.8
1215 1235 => 5.6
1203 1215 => 6.87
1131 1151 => 9.08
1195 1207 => 8.15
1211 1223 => 4.48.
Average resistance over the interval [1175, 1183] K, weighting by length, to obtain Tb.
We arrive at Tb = 7.91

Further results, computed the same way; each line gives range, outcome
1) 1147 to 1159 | 9.15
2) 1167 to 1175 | 8.7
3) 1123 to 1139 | 8.77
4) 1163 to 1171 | 8.57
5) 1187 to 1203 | 7.51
